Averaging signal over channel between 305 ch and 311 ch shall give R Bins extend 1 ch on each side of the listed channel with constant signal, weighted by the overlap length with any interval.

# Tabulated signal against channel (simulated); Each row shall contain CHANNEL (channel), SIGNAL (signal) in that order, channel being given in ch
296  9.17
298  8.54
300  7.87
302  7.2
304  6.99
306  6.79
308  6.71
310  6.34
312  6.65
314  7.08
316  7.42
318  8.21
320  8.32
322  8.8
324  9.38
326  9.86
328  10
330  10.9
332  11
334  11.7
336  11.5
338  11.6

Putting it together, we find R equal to 6.61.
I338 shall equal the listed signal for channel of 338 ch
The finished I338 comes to 11.6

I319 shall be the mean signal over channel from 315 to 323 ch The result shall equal 8.19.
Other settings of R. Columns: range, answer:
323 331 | 10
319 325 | 8.83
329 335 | 11.2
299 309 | 7.11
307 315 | 6.7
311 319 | 7.34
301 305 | 7.1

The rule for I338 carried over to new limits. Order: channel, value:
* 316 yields 7.42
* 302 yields 7.2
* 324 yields 9.38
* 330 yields 10.9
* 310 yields 6.34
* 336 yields 11.5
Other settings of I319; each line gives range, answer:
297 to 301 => 8.21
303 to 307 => 6.89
